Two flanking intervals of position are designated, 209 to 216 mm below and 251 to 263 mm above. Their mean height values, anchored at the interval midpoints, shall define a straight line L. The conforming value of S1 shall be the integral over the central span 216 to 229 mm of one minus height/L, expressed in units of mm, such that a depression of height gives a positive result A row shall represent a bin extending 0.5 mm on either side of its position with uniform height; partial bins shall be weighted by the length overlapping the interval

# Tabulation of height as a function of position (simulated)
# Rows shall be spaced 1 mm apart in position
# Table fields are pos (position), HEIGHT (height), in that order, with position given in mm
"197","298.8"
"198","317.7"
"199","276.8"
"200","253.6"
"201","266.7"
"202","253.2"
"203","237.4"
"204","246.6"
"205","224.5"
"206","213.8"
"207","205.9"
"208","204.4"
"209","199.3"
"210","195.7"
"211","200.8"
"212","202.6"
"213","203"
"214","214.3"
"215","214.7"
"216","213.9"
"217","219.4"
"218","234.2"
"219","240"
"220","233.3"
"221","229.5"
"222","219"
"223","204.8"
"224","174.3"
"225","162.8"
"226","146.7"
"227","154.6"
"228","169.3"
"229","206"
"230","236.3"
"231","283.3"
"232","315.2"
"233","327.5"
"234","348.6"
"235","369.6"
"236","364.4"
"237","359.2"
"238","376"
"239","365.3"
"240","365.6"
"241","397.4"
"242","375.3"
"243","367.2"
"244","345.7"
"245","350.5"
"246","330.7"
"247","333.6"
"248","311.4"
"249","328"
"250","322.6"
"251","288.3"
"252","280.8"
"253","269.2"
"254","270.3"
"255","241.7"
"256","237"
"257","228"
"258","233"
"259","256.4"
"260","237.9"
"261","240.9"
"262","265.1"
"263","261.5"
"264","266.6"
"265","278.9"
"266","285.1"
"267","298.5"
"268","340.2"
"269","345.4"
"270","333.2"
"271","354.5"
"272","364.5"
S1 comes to 0.9 mm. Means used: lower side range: 205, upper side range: 253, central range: 200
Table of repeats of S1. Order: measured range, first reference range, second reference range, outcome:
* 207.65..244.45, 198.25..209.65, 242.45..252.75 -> 3.1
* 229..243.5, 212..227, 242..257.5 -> -4.5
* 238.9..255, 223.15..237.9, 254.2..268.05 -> -4.2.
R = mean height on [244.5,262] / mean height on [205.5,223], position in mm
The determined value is 1.3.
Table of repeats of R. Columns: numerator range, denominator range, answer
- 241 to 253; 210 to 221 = 1.52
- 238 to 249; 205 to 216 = 1.71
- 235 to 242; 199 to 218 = 1.67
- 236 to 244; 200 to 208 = 1.58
